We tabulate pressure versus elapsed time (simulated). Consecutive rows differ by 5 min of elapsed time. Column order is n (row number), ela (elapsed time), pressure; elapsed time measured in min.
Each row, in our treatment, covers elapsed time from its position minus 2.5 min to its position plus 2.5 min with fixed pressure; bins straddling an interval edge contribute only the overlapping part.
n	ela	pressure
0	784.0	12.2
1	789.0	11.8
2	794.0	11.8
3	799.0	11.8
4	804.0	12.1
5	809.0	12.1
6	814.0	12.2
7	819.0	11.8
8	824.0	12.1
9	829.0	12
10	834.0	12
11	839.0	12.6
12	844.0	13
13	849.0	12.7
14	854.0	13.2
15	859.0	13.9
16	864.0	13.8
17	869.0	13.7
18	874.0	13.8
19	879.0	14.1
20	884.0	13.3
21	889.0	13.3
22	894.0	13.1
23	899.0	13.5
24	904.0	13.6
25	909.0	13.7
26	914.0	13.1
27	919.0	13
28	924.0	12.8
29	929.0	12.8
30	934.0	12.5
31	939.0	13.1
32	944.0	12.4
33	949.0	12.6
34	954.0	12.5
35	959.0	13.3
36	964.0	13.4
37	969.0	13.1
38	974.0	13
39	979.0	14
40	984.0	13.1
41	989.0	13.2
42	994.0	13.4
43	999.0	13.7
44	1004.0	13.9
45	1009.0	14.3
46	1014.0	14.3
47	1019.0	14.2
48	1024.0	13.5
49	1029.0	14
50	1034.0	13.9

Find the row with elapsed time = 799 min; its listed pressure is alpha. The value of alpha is 11.8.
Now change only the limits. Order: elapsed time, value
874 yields 13.8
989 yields 13.2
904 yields 13.6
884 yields 13.3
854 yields 13.2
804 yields 12.1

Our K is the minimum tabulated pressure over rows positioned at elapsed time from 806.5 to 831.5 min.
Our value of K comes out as 11.8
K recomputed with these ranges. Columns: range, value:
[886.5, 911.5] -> 13.1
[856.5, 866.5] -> 13.8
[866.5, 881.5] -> 13.7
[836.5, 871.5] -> 12.6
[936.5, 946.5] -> 12.4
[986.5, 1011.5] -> 13.2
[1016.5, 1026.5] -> 13.5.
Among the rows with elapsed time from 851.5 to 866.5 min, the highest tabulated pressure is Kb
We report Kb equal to 13.9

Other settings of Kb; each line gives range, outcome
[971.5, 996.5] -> 14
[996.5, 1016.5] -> 14.3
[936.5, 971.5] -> 13.4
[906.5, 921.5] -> 13.7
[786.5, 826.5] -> 12.2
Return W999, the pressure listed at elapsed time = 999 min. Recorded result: 13.7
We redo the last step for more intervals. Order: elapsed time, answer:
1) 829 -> 12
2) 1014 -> 14.3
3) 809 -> 12.1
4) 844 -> 13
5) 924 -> 12.8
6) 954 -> 12.5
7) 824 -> 12.1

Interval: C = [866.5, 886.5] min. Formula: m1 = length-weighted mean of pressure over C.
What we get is 13.7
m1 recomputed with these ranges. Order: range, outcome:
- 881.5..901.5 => 13.3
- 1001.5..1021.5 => 14.2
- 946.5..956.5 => 12.6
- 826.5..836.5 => 12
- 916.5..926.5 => 12.9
